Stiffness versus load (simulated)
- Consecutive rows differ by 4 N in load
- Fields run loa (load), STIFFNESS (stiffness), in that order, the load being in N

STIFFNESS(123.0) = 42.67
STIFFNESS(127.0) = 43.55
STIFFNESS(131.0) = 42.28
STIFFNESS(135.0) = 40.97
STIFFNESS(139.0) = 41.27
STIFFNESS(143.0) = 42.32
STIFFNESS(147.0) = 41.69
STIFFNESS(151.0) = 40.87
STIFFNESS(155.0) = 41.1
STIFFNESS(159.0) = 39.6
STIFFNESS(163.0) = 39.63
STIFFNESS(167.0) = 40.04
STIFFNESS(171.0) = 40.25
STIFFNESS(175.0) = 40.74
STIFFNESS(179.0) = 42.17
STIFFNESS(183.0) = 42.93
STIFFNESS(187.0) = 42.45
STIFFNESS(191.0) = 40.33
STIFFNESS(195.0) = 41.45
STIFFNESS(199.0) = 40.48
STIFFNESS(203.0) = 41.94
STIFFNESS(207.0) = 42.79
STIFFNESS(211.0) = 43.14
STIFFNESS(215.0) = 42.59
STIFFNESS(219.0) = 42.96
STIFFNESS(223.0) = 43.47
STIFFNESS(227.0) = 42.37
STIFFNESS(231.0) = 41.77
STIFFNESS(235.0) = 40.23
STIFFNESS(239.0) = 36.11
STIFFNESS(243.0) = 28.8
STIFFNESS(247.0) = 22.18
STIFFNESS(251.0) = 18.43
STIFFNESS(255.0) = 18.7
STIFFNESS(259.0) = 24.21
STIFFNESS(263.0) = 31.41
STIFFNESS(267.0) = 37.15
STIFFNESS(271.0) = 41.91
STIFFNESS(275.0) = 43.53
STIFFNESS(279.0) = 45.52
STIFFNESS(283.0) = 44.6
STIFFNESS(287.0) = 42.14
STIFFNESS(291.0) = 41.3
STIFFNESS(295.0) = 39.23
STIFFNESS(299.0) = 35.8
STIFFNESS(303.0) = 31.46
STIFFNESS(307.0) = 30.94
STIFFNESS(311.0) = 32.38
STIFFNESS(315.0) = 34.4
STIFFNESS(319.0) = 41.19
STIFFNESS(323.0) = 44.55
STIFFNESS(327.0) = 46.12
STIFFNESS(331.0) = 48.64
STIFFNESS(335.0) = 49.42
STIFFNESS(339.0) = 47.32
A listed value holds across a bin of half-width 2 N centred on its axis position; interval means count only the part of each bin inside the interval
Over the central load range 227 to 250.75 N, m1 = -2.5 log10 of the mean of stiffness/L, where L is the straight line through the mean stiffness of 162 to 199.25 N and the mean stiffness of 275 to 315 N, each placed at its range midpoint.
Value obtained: 0.19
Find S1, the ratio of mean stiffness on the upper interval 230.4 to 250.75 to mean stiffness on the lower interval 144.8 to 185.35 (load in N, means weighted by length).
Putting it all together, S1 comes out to 0.78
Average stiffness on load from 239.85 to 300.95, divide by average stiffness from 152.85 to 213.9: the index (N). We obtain 0.8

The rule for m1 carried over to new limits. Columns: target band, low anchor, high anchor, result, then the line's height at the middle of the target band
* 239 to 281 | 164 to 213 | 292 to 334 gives 0.259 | 40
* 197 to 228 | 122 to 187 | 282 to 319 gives -0.076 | 39.6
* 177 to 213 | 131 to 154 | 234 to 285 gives -0.115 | 37.7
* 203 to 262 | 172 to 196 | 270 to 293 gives 0.206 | 42.4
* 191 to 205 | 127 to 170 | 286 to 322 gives -0.040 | 39.7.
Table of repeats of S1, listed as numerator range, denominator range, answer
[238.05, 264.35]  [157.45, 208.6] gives 0.61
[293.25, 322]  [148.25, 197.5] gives 0.86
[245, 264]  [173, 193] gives 0.54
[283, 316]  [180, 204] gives 0.88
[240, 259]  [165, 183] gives 0.56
